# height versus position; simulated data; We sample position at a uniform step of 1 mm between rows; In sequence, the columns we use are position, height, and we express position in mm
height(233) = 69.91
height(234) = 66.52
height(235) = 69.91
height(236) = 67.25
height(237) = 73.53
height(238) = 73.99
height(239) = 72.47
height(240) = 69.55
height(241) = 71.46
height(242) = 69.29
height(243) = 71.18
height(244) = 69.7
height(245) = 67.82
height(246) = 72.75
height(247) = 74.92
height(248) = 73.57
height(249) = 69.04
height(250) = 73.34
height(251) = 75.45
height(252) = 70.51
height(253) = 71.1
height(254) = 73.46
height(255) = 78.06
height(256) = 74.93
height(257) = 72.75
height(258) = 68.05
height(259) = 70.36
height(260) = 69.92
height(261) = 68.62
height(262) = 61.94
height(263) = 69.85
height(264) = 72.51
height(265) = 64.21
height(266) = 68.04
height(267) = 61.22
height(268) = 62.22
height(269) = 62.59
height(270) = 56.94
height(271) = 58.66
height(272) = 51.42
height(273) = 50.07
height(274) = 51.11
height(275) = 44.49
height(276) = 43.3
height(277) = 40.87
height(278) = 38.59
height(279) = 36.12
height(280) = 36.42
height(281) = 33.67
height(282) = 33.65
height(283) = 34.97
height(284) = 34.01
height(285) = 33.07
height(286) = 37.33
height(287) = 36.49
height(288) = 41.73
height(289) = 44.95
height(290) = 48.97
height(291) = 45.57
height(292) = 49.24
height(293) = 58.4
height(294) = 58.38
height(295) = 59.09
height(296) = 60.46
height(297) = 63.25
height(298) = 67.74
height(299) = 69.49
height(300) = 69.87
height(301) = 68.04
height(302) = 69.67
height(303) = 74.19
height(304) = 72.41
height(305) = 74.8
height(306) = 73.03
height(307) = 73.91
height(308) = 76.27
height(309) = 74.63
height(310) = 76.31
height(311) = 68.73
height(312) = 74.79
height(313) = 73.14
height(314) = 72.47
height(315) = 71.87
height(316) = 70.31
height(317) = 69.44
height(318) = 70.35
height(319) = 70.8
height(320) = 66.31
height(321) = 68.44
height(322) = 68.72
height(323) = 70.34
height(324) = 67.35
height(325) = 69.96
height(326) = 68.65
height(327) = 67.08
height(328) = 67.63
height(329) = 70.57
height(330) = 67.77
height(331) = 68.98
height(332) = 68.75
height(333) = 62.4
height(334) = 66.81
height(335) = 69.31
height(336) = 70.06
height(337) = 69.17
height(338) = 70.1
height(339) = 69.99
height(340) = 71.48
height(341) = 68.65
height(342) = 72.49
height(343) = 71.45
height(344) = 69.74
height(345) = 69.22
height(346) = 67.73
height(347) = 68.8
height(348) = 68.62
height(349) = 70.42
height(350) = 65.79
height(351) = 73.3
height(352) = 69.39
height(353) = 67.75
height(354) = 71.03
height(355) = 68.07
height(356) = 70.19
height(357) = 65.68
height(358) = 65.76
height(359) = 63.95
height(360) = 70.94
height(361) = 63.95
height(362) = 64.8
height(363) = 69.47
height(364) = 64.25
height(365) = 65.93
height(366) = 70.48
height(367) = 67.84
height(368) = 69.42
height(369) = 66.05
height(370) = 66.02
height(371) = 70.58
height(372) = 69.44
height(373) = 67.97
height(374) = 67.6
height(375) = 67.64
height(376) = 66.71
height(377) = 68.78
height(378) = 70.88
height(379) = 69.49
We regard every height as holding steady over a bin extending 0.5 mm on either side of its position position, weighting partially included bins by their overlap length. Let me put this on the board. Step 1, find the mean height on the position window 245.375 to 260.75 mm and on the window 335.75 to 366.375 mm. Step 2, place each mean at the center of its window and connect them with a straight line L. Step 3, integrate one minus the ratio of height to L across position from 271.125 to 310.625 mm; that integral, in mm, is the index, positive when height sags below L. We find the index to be 9.4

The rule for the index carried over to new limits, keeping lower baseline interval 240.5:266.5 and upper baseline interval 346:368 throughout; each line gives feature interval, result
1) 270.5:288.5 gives 7.5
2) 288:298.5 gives 2.2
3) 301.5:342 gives -0.9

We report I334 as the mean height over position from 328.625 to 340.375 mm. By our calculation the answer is 68.7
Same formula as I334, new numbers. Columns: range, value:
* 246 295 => 56.6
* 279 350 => 63.5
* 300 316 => 72.8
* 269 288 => 42.3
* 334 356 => 69.6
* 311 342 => 69.4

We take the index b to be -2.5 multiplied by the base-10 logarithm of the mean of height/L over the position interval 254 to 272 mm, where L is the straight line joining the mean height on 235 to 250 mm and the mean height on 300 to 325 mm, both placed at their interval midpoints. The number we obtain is 0.07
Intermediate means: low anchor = 71.2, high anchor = 71.4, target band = 66.9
